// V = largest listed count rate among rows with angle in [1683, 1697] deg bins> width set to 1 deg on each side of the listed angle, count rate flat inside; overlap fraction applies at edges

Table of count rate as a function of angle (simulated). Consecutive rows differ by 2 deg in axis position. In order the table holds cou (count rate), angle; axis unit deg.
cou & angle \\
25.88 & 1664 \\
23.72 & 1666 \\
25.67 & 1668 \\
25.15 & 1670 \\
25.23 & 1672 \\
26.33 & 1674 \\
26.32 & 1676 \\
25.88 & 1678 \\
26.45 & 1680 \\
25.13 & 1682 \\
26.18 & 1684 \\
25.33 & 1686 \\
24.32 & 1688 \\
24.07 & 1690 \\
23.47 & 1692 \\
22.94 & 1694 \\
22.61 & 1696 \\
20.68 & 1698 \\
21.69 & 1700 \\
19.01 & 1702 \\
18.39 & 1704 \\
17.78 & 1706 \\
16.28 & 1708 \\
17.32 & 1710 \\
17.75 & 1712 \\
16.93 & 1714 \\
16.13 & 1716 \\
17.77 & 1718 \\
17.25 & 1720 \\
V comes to 26.18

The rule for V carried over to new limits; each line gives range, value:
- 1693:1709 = 22.94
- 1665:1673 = 25.67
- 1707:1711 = 17.32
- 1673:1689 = 26.45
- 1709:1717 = 17.75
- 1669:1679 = 26.33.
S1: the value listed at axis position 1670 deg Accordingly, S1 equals 25.15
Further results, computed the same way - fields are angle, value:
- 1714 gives 16.93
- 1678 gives 25.88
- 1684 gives 26.18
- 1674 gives 26.33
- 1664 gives 25.88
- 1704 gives 18.39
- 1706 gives 17.78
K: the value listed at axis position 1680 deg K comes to 26.45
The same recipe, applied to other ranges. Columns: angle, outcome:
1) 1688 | 24.32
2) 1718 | 17.77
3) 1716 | 16.13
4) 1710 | 17.32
